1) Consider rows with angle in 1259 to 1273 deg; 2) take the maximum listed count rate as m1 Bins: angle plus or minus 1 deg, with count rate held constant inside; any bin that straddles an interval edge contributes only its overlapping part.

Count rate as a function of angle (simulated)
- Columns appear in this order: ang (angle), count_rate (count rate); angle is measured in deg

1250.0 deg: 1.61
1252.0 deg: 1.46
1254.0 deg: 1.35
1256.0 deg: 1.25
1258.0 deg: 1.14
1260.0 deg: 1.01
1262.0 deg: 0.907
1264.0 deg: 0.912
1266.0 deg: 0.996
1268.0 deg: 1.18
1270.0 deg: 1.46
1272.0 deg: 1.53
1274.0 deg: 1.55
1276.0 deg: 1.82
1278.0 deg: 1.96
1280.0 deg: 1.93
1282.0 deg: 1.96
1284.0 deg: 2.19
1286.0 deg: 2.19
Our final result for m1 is 1.53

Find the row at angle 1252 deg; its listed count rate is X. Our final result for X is 1.46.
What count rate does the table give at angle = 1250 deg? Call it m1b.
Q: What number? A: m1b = 1.61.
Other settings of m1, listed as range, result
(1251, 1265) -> 1.46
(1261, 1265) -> 0.912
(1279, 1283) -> 1.96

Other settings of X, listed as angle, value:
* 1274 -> 1.55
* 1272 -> 1.53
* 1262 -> 0.907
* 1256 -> 1.25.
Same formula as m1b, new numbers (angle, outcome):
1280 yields 1.93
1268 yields 1.18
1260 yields 1.01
